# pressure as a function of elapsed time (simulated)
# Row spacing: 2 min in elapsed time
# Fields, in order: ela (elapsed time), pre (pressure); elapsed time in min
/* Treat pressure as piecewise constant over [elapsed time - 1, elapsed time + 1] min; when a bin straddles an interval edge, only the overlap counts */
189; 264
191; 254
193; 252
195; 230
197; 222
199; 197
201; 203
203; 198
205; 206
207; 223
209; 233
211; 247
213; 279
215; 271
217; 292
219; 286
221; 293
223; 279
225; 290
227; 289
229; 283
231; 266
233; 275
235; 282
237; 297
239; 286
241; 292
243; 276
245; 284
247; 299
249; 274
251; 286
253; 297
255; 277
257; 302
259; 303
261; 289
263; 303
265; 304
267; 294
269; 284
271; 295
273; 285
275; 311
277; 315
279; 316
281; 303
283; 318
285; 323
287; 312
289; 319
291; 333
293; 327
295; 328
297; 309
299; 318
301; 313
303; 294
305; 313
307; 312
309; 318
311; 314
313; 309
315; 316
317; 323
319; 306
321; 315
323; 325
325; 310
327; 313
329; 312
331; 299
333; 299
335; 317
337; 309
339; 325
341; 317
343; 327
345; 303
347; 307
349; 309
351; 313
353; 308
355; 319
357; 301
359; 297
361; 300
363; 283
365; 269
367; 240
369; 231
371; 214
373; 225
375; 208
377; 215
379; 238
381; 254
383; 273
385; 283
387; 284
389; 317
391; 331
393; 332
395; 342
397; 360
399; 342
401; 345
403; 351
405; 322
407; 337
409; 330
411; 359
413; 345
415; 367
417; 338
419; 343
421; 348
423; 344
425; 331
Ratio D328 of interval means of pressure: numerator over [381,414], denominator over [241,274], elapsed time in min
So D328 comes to 1.12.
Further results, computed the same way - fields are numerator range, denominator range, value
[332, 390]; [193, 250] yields 1.08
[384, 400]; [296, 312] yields 1.04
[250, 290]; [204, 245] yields 1.11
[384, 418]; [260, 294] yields 1.09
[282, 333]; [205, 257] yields 1.14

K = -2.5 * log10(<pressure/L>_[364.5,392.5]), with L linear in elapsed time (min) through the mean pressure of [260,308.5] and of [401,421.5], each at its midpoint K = 0.29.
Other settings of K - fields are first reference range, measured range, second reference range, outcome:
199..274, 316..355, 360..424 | -0.07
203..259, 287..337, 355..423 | -0.09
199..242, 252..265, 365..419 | -0.09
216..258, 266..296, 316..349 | -0.04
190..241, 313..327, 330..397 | -0.13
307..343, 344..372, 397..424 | 0.14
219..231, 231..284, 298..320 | 0.01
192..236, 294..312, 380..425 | -0.08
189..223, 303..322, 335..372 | -0.12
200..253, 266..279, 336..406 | -0.08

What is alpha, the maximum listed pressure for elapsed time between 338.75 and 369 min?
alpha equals 327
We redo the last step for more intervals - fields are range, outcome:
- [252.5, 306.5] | 333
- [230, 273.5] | 304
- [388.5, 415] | 367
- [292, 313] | 328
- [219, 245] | 297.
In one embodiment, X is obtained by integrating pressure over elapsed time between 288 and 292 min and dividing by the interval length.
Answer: 326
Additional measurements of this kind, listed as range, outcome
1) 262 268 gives 300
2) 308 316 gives 314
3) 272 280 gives 307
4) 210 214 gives 263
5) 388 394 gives 327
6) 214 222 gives 286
